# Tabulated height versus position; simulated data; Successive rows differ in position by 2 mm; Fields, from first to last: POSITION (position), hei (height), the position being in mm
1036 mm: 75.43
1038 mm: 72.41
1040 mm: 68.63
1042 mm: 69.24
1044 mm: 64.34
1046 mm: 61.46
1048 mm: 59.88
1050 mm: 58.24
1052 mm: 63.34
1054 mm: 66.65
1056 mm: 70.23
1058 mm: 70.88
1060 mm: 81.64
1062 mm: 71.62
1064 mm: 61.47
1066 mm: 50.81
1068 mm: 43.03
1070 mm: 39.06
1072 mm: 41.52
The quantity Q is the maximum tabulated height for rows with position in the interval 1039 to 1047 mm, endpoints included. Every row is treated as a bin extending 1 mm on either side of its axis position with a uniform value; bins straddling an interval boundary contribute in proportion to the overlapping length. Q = 69.24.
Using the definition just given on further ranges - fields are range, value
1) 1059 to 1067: 81.64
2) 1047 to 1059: 70.88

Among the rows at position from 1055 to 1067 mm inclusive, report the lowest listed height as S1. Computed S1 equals 50.81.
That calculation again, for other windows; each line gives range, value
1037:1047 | 61.46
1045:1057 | 58.24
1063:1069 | 43.03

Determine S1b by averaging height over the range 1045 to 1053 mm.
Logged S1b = 60.7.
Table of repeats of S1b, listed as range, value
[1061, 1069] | 56.7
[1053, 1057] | 68.4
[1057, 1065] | 71.4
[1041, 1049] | 63.7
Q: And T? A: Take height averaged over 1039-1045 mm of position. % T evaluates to 67.4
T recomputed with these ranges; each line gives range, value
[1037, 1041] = 70.5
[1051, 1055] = 65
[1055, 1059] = 70.6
